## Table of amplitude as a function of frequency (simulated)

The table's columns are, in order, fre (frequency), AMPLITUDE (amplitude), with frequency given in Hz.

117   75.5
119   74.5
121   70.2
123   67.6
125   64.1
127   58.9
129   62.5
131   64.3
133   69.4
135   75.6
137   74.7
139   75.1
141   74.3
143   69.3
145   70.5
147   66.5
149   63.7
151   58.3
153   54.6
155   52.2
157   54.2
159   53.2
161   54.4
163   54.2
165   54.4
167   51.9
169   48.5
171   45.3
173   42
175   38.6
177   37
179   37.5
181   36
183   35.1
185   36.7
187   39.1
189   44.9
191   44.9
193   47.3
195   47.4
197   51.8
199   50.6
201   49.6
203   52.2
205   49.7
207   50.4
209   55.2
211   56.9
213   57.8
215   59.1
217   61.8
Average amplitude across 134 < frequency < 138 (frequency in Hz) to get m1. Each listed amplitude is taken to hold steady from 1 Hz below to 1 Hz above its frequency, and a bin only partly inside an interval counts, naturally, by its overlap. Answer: 75.2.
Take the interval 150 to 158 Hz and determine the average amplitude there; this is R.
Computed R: 54.8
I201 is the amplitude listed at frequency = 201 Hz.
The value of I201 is 49.6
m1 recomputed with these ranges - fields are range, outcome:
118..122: 72.3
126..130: 60.7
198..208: 50.5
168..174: 45.3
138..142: 74.7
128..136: 68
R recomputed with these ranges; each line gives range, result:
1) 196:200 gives 51.2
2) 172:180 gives 38.8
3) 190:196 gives 46.5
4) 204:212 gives 53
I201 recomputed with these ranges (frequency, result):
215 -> 59.1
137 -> 74.7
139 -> 75.1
